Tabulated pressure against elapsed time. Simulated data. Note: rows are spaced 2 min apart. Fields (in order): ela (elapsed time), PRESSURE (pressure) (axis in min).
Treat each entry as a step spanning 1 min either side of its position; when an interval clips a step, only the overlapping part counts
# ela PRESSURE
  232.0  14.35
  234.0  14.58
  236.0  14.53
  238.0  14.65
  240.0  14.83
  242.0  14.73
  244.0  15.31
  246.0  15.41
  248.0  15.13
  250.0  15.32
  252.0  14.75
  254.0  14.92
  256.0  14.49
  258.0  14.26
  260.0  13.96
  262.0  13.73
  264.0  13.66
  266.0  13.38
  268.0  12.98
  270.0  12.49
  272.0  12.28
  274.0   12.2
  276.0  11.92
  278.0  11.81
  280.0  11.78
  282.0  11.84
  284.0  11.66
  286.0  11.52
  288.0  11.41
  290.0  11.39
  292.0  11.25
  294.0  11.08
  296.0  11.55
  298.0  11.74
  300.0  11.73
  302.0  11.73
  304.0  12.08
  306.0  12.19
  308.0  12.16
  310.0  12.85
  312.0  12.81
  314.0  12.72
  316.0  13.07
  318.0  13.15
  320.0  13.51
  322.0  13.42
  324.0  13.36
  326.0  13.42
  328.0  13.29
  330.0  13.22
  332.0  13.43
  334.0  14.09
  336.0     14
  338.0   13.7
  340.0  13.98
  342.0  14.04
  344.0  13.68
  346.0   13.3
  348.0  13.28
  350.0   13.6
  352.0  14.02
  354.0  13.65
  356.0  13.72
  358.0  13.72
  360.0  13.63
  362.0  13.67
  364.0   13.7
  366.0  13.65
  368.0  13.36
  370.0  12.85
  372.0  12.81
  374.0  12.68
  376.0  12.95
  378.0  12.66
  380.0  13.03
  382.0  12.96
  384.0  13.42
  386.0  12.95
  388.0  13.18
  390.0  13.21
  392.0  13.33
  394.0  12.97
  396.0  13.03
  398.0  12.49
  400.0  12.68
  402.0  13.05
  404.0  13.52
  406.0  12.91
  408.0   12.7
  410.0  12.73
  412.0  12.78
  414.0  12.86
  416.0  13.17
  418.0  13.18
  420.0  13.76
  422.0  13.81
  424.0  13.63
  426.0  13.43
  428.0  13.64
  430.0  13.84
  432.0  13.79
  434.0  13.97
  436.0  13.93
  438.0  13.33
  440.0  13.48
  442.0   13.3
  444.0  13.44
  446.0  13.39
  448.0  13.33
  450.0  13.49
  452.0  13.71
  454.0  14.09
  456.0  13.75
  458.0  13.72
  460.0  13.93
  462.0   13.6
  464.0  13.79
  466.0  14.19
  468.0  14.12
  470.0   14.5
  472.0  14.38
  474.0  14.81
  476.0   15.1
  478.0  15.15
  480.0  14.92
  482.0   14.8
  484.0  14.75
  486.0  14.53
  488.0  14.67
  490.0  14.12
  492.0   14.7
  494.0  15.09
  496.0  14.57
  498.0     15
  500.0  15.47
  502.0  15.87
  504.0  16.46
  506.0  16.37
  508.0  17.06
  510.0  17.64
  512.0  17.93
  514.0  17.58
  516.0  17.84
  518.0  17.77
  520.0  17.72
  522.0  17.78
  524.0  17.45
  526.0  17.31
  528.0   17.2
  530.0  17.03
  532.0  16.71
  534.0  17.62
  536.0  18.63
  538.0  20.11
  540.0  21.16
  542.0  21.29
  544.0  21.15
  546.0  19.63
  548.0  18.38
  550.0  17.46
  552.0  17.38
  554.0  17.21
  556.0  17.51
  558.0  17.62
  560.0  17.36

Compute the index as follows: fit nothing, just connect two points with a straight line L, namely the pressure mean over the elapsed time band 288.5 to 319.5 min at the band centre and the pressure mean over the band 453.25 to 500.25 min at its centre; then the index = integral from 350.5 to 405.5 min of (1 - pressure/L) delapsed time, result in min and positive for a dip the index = -0.4 min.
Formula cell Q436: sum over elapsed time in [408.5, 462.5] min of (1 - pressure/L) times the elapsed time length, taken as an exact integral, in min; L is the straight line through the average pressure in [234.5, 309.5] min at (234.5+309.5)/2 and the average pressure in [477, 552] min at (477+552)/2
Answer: 7.5 min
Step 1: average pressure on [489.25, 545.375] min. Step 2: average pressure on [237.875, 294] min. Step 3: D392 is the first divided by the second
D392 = 1.3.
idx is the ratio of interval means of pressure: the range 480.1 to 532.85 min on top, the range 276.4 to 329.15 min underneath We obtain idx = 1.3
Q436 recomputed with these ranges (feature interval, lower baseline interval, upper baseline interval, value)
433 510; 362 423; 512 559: 7.0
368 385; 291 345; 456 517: 0.9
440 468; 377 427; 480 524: 1.9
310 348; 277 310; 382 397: -3.7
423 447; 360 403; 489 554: 1.9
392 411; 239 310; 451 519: 1.8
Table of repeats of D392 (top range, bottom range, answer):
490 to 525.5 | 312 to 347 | 1.23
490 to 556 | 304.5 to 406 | 1.32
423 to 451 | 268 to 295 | 1.15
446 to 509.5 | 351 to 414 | 1.11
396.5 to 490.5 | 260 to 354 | 1.08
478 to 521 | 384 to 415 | 1.23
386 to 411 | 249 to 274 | 0.94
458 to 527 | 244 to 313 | 1.22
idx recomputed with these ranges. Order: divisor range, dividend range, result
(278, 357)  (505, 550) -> 1.43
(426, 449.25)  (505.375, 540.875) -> 1.31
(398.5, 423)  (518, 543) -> 1.40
